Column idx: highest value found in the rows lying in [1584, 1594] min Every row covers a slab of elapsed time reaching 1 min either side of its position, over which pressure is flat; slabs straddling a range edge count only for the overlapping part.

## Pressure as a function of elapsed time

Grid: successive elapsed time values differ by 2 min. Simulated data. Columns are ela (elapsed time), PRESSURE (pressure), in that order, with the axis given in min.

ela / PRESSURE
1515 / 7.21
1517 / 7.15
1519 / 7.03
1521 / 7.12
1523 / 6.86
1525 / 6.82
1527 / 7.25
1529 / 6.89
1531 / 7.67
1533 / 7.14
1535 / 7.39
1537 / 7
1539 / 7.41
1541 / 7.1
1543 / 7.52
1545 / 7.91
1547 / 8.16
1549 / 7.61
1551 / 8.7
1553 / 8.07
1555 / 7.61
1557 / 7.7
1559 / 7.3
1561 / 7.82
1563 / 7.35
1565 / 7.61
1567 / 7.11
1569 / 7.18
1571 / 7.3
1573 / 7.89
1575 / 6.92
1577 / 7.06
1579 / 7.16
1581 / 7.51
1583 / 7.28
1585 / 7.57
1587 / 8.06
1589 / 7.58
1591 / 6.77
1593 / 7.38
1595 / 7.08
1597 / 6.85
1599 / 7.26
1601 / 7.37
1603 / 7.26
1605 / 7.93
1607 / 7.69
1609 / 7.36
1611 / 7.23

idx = 8.06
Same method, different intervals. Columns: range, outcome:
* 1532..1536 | 7.39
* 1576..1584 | 7.51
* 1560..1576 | 7.89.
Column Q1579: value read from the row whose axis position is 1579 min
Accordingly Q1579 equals 7.16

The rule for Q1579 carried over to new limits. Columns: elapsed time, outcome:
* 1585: 7.57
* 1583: 7.28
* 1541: 7.1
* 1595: 7.08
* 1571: 7.3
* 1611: 7.23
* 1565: 7.61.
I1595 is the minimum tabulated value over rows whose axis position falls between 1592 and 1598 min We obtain 6.85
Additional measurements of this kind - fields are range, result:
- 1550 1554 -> 8.07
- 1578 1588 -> 7.16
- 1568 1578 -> 6.92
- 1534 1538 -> 7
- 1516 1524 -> 6.86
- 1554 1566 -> 7.3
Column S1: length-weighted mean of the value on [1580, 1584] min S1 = 7.39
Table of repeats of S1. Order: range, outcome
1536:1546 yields 7.39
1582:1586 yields 7.43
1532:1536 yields 7.26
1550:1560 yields 7.88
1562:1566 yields 7.48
